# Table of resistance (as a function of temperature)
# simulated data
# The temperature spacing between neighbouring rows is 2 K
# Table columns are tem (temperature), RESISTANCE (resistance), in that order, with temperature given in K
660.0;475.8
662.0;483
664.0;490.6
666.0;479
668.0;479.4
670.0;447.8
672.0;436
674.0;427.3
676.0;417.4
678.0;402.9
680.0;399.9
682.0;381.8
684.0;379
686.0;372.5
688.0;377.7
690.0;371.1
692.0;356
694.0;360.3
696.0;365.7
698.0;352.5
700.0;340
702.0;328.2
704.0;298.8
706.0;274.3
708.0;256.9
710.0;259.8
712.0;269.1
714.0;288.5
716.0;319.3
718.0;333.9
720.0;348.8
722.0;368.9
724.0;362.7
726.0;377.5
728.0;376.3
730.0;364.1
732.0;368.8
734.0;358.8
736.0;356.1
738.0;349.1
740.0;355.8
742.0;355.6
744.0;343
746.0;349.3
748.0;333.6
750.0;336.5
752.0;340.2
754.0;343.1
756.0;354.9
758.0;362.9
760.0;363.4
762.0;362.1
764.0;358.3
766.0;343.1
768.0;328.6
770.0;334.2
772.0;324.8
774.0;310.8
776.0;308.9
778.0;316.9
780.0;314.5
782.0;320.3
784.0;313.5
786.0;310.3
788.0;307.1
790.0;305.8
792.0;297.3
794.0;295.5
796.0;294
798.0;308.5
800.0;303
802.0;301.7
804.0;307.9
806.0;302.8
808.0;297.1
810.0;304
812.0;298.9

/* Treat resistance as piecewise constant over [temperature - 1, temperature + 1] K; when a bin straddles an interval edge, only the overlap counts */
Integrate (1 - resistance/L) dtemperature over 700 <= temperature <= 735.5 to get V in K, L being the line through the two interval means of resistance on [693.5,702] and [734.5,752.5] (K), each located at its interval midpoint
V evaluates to 2.2 K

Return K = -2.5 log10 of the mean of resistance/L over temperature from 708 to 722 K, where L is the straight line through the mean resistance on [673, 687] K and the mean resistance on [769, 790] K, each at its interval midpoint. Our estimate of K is 0.21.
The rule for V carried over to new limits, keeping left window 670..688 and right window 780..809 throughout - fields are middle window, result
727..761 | -0.6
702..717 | 3.7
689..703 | 1.3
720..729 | -0.1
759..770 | -0.6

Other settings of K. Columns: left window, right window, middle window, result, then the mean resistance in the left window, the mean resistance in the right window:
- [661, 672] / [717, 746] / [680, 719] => 0.242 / 472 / 358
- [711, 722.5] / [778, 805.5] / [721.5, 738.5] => -0.153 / 319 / 306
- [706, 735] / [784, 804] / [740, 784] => -0.076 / 330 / 303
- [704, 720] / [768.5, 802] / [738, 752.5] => -0.154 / 291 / 310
